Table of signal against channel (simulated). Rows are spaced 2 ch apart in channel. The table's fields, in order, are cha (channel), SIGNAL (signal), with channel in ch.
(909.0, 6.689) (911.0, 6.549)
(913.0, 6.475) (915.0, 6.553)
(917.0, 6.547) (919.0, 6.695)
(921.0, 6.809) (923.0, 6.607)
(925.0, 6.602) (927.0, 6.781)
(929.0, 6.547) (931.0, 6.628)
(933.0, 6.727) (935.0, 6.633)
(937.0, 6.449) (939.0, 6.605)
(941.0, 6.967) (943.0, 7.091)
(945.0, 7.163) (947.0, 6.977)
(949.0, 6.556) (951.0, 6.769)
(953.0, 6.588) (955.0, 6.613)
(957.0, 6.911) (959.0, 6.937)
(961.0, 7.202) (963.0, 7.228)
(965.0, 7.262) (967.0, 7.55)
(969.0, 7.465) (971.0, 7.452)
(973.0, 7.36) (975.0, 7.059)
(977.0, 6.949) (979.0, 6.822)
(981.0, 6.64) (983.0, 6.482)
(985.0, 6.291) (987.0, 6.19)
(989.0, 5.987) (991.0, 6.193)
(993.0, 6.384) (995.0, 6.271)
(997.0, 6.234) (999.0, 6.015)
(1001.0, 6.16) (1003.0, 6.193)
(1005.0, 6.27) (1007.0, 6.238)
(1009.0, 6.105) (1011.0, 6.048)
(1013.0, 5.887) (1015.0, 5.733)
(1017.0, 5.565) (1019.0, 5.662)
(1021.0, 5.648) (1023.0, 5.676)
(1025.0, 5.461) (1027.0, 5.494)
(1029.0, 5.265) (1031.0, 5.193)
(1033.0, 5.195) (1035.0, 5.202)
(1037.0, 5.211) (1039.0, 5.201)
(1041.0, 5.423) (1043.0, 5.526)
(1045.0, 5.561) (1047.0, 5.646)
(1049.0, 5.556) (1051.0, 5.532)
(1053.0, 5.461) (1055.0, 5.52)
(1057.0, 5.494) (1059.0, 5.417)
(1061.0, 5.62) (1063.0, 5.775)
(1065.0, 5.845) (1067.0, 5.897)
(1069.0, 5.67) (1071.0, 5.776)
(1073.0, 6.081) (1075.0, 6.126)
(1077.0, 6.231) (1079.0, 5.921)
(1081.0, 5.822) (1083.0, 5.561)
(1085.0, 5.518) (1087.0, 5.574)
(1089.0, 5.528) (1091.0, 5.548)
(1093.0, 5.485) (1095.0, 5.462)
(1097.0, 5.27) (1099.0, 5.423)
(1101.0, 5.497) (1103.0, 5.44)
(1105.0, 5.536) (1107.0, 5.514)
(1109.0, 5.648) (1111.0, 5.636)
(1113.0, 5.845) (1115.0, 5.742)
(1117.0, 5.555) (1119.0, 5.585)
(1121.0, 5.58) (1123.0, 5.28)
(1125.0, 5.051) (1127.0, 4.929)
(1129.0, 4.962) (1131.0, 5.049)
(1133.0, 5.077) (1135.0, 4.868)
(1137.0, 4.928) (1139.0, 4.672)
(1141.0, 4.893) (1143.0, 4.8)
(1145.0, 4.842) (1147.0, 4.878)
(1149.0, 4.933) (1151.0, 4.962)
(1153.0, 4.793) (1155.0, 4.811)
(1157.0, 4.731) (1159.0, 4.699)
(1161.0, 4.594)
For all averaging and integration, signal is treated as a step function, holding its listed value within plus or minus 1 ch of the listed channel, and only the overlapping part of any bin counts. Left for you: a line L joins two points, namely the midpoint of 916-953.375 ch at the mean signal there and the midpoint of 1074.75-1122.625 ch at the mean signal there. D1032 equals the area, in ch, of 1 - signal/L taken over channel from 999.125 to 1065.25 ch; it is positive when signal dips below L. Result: 4.7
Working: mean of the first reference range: 6.73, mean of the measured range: 5.63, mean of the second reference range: 5.61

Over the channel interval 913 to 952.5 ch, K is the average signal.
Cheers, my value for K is 6.71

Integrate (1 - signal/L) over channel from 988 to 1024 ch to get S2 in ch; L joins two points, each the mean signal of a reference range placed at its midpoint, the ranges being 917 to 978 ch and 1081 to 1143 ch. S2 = 1.9 ch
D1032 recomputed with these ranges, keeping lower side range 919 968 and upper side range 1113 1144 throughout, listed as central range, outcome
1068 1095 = -0.79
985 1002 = 0.53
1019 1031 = 1.19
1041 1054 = 0.78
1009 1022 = 0.84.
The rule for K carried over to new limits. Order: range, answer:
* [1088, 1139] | 5.36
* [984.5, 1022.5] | 6.05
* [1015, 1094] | 5.59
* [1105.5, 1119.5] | 5.64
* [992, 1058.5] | 5.7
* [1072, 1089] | 5.84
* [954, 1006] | 6.7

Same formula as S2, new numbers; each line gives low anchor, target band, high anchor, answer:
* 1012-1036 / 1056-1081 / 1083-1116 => -1.3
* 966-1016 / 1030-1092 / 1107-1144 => 2.4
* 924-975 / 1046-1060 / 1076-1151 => 1.0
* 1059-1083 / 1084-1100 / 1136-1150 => 0.2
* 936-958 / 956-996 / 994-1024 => -2.6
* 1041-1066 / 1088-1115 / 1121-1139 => -1.6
